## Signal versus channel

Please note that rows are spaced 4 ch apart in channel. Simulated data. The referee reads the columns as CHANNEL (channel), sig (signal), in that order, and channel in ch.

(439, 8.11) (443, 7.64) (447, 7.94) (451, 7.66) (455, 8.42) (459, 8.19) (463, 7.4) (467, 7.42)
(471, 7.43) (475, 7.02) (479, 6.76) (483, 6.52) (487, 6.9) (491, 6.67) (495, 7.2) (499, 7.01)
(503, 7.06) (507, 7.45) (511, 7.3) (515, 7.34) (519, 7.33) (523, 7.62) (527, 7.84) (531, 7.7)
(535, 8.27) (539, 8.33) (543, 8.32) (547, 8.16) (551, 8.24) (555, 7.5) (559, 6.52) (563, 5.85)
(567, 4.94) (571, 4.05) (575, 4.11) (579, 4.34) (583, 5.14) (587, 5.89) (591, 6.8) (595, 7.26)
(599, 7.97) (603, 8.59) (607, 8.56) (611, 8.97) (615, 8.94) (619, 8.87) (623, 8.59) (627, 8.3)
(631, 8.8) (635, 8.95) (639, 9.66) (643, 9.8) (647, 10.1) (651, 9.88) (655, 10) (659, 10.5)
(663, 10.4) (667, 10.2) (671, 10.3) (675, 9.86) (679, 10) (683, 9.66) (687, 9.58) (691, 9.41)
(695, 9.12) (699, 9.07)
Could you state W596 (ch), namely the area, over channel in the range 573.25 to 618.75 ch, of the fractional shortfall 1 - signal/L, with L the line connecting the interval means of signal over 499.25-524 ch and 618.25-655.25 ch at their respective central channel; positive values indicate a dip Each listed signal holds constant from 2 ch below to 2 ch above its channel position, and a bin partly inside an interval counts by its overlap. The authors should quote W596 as 8.56 ch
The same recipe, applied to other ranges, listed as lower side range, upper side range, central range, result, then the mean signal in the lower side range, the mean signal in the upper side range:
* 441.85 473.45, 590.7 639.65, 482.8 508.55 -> 3.1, 7.76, 8.51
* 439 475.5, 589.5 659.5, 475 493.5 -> 2.7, 7.73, 8.9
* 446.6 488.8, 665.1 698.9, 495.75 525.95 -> 2.1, 7.41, 9.73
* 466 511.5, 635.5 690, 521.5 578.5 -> 8.0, 7.05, 9.96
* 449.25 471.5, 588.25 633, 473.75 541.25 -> 5.3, 7.78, 8.29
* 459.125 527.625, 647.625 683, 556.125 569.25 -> 3.9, 7.21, 10.1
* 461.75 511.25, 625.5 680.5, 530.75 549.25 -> -0.6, 7.08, 9.78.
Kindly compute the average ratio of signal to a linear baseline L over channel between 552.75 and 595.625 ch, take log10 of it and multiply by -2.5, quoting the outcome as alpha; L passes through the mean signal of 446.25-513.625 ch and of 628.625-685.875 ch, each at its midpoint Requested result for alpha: 0.47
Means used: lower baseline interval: 7.3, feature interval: 5.64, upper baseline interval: 9.85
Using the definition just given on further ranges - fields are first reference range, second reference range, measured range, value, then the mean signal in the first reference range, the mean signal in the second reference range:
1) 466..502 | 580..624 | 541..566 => 0.008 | 6.98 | 7.68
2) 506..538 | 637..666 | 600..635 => 0.086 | 7.63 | 10.1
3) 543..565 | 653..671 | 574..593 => 0.467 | 7.35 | 10.3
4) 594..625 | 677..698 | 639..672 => -0.113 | 8.51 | 9.53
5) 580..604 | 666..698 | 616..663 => -0.135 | 6.76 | 9.73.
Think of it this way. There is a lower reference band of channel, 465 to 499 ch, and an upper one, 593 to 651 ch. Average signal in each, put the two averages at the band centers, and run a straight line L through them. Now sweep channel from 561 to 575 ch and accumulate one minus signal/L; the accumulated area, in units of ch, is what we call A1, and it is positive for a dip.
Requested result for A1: 5.7 ch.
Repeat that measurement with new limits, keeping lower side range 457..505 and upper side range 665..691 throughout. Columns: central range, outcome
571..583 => 5.85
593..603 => 1.10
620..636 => 0.94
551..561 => 1.13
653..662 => -0.62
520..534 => 0.08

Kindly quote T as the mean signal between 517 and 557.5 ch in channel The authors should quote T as 7.91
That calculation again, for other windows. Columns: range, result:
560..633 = 6.99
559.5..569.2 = 5.54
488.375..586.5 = 6.83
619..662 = 9.45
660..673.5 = 10.3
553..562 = 6.88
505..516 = 7.37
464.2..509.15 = 7.05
